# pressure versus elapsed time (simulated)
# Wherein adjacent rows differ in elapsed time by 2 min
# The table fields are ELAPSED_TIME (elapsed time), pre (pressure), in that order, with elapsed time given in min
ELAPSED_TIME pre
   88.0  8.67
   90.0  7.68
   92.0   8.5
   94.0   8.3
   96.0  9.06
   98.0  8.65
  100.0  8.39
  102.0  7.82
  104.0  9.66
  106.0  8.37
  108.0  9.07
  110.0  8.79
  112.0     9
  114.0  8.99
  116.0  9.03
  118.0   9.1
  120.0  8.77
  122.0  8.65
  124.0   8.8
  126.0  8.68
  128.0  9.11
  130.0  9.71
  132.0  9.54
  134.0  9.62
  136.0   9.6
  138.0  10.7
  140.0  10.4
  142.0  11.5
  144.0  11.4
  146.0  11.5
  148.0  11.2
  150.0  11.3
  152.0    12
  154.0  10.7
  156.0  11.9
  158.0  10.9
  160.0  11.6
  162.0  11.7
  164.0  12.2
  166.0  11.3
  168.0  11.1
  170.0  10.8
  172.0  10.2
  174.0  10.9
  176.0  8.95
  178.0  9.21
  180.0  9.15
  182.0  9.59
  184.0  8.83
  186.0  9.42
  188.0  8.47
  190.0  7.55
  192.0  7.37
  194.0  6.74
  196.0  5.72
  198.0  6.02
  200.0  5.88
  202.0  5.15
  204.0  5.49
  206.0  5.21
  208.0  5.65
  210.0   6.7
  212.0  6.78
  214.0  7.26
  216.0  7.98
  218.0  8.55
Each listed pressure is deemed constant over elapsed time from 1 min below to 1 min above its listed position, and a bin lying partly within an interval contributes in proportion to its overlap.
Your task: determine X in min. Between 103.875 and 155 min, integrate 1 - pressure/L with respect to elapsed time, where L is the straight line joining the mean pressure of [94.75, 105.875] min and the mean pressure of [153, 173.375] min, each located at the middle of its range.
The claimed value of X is 0.3 min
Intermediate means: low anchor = 8.68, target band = 9.82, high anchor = 11.2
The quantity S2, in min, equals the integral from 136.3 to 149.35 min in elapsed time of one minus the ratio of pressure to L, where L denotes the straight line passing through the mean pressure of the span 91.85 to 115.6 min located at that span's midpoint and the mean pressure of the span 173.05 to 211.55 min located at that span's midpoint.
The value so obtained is -4.6 min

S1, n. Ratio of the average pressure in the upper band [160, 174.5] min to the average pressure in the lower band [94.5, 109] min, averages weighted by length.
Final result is 1.29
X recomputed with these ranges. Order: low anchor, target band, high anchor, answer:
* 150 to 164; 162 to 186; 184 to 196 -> -1.6 min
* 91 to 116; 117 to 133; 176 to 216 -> -1.3 min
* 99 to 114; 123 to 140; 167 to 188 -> -0.8 min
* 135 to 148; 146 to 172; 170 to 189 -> -2.8 min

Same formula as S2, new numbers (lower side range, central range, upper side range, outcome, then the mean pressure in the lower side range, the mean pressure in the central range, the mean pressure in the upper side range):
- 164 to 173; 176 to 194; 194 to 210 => -0.4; 11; 8.6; 5.73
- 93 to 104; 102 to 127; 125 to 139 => 0.5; 8.55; 8.87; 9.57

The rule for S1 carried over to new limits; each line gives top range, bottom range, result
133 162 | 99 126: 1.26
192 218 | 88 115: 0.74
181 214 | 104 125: 0.78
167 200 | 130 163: 0.79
